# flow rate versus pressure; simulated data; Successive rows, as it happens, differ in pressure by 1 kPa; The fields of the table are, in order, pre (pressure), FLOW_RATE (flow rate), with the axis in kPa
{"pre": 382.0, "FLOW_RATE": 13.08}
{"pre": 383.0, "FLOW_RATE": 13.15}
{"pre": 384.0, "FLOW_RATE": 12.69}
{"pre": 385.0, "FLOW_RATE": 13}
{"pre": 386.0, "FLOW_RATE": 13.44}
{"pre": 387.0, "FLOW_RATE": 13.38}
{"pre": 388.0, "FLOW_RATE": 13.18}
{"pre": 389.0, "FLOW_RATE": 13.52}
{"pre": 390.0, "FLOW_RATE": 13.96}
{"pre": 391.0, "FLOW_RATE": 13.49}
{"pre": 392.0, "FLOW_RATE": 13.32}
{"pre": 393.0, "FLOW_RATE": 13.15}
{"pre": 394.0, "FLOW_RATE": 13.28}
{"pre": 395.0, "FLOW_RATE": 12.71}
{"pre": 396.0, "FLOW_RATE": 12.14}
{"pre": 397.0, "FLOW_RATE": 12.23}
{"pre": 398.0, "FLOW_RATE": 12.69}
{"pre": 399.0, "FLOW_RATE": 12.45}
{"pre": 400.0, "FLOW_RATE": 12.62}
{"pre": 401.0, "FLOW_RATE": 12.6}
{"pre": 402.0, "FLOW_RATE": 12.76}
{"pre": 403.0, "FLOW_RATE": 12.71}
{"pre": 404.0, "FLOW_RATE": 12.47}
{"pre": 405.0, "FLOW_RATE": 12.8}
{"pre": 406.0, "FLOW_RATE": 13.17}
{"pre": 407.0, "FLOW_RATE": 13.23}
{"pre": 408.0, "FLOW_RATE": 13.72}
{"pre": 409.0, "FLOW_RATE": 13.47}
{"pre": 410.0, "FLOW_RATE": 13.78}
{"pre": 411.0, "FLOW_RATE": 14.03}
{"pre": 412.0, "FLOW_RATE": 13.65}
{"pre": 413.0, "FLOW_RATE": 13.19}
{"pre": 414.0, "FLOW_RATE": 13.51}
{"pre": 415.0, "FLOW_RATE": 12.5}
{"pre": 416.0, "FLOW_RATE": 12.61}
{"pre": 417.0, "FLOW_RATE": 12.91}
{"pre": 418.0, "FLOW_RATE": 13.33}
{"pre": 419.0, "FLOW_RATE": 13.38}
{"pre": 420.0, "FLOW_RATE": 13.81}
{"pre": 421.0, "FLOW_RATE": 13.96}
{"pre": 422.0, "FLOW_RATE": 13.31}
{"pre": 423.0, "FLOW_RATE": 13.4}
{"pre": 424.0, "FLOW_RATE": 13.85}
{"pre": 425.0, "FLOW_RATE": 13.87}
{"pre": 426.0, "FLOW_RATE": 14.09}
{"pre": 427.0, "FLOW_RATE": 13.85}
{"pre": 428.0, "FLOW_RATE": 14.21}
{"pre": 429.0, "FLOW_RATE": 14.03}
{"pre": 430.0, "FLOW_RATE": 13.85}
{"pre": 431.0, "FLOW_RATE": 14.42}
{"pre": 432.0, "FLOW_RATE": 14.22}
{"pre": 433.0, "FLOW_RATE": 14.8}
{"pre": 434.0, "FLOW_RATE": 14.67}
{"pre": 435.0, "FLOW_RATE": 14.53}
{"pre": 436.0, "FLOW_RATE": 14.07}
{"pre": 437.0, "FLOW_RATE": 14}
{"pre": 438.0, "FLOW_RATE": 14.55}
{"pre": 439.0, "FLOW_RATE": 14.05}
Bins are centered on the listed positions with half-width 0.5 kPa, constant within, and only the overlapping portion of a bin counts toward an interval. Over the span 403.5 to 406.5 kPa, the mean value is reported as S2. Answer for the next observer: 12.8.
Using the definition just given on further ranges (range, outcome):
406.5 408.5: 13.5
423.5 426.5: 13.9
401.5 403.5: 12.7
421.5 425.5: 13.6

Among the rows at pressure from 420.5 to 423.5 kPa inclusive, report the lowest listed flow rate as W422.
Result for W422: 13.31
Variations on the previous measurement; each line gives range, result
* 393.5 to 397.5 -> 12.14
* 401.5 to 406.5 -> 12.47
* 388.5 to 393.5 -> 13.15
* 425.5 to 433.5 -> 13.85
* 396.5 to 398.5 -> 12.23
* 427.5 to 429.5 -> 14.03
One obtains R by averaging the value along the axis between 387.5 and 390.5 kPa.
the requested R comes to 13.6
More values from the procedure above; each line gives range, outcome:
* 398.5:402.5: 12.6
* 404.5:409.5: 13.3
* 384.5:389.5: 13.3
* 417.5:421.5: 13.6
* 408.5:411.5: 13.8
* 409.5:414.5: 13.6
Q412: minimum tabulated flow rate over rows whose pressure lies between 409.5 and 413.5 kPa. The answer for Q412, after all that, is 13.19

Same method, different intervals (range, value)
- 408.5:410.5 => 13.47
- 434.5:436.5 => 14.07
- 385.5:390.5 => 13.18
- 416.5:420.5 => 12.91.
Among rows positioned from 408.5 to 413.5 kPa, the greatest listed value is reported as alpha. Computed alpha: 14.03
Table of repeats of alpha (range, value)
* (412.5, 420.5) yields 13.81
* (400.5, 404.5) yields 12.76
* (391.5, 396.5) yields 13.32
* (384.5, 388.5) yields 13.44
